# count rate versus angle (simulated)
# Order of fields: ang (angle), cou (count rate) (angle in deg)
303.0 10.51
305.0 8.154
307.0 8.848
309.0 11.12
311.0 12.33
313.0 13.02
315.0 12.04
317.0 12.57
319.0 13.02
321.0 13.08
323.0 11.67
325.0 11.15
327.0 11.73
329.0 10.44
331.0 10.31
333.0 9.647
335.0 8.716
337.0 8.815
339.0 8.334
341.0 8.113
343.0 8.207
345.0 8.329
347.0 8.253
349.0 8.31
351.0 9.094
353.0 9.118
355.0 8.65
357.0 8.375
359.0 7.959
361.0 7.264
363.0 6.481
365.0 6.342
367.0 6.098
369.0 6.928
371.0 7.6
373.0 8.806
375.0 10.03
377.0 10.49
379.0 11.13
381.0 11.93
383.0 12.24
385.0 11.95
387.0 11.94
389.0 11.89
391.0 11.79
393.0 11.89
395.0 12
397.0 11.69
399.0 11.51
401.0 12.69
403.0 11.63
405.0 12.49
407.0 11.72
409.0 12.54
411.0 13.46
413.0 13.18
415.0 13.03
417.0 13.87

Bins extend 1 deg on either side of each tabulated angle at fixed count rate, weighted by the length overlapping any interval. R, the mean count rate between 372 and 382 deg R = 10.5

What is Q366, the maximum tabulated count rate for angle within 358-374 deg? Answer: 8.806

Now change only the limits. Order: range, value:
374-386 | 12.24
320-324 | 13.08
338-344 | 8.334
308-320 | 13.02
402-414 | 13.46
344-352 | 9.094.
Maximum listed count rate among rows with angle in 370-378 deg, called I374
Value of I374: 10.49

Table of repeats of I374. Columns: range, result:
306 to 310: 11.12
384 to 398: 12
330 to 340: 10.31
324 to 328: 11.73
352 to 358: 9.118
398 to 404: 12.69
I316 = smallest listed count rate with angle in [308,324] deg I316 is 11.12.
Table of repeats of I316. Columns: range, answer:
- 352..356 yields 8.65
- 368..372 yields 6.928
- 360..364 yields 6.481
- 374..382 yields 10.03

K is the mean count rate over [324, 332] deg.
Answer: 10.9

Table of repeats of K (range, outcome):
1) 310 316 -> 12.5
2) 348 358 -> 8.71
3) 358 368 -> 6.83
